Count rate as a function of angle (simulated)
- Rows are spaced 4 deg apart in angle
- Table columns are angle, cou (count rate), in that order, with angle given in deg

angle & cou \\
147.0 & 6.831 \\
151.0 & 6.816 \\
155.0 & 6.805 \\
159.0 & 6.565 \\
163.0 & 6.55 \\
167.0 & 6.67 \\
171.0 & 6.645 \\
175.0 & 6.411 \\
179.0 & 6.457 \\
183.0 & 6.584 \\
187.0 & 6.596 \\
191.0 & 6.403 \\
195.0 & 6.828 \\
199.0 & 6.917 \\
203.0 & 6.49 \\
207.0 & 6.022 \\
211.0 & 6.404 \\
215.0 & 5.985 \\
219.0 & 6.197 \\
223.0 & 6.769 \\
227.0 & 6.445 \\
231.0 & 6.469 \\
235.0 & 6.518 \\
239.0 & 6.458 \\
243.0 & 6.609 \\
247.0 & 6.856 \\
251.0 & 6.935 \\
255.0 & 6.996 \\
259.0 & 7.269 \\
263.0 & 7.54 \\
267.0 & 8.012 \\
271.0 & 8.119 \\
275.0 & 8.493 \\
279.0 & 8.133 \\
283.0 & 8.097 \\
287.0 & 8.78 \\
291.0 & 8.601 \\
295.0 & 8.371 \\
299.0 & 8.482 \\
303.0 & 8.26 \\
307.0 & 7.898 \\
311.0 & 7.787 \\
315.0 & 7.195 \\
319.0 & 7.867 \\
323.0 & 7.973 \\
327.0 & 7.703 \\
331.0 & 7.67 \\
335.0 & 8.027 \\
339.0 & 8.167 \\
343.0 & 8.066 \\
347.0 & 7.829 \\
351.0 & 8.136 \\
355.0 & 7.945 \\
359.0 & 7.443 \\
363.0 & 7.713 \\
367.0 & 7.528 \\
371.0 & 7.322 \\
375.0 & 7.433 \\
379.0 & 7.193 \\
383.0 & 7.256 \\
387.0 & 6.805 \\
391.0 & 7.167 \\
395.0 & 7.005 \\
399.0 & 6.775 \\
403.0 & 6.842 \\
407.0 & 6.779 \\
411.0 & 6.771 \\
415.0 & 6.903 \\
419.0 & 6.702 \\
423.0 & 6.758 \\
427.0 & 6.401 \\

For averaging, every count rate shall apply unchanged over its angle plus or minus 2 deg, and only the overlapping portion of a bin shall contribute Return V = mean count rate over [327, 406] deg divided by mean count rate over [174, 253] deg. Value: 1.15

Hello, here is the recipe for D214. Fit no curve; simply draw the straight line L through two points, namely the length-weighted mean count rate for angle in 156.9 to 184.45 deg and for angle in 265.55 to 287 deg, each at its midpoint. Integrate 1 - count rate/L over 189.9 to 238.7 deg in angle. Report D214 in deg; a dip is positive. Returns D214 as 5.3 deg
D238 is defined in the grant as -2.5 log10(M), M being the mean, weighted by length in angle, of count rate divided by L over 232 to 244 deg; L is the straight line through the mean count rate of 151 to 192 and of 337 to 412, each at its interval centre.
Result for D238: 0.05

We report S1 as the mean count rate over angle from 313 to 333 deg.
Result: 7.68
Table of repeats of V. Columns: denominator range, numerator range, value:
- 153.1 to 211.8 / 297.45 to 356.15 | 1.21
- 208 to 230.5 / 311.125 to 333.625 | 1.21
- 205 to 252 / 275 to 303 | 1.30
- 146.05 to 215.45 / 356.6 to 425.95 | 1.08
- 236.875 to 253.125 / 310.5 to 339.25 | 1.16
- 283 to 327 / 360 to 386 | 0.91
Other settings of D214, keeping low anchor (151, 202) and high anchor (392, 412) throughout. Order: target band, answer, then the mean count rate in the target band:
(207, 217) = 0.8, 6.16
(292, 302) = -2.5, 8.43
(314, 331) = -2.4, 7.71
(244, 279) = -4.3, 7.54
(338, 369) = -4.7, 7.84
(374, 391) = -0.8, 7.16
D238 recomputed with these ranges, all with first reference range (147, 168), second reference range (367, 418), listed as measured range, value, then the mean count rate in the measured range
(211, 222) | 0.096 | 6.21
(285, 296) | -0.241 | 8.6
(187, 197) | 0.022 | 6.61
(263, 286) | -0.185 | 8.14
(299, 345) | -0.142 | 7.9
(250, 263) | -0.048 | 7.15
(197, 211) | 0.049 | 6.47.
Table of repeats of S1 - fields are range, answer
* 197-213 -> 6.46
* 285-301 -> 8.56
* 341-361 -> 7.88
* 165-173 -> 6.66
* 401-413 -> 6.8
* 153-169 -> 6.65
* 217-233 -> 6.47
